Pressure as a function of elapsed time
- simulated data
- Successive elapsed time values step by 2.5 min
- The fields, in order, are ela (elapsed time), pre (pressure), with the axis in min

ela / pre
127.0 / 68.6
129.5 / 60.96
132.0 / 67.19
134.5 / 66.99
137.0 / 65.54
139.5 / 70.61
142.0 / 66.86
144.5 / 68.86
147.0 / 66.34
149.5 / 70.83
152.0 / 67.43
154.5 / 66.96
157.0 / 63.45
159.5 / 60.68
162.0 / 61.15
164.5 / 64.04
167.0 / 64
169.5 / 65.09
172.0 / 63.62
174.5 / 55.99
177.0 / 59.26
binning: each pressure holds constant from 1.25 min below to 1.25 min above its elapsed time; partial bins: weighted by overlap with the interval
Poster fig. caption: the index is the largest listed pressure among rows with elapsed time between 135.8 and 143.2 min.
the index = 70.61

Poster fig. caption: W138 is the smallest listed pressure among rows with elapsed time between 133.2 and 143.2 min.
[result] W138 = 65.54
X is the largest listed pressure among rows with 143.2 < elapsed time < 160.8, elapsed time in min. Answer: 70.83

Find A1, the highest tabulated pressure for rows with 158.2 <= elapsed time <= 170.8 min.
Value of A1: 65.09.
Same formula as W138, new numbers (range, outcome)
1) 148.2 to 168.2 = 60.68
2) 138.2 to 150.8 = 66.34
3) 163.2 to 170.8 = 64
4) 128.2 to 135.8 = 60.96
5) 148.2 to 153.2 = 67.43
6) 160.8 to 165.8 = 61.15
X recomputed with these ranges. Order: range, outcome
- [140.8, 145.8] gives 68.86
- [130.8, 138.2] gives 67.19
